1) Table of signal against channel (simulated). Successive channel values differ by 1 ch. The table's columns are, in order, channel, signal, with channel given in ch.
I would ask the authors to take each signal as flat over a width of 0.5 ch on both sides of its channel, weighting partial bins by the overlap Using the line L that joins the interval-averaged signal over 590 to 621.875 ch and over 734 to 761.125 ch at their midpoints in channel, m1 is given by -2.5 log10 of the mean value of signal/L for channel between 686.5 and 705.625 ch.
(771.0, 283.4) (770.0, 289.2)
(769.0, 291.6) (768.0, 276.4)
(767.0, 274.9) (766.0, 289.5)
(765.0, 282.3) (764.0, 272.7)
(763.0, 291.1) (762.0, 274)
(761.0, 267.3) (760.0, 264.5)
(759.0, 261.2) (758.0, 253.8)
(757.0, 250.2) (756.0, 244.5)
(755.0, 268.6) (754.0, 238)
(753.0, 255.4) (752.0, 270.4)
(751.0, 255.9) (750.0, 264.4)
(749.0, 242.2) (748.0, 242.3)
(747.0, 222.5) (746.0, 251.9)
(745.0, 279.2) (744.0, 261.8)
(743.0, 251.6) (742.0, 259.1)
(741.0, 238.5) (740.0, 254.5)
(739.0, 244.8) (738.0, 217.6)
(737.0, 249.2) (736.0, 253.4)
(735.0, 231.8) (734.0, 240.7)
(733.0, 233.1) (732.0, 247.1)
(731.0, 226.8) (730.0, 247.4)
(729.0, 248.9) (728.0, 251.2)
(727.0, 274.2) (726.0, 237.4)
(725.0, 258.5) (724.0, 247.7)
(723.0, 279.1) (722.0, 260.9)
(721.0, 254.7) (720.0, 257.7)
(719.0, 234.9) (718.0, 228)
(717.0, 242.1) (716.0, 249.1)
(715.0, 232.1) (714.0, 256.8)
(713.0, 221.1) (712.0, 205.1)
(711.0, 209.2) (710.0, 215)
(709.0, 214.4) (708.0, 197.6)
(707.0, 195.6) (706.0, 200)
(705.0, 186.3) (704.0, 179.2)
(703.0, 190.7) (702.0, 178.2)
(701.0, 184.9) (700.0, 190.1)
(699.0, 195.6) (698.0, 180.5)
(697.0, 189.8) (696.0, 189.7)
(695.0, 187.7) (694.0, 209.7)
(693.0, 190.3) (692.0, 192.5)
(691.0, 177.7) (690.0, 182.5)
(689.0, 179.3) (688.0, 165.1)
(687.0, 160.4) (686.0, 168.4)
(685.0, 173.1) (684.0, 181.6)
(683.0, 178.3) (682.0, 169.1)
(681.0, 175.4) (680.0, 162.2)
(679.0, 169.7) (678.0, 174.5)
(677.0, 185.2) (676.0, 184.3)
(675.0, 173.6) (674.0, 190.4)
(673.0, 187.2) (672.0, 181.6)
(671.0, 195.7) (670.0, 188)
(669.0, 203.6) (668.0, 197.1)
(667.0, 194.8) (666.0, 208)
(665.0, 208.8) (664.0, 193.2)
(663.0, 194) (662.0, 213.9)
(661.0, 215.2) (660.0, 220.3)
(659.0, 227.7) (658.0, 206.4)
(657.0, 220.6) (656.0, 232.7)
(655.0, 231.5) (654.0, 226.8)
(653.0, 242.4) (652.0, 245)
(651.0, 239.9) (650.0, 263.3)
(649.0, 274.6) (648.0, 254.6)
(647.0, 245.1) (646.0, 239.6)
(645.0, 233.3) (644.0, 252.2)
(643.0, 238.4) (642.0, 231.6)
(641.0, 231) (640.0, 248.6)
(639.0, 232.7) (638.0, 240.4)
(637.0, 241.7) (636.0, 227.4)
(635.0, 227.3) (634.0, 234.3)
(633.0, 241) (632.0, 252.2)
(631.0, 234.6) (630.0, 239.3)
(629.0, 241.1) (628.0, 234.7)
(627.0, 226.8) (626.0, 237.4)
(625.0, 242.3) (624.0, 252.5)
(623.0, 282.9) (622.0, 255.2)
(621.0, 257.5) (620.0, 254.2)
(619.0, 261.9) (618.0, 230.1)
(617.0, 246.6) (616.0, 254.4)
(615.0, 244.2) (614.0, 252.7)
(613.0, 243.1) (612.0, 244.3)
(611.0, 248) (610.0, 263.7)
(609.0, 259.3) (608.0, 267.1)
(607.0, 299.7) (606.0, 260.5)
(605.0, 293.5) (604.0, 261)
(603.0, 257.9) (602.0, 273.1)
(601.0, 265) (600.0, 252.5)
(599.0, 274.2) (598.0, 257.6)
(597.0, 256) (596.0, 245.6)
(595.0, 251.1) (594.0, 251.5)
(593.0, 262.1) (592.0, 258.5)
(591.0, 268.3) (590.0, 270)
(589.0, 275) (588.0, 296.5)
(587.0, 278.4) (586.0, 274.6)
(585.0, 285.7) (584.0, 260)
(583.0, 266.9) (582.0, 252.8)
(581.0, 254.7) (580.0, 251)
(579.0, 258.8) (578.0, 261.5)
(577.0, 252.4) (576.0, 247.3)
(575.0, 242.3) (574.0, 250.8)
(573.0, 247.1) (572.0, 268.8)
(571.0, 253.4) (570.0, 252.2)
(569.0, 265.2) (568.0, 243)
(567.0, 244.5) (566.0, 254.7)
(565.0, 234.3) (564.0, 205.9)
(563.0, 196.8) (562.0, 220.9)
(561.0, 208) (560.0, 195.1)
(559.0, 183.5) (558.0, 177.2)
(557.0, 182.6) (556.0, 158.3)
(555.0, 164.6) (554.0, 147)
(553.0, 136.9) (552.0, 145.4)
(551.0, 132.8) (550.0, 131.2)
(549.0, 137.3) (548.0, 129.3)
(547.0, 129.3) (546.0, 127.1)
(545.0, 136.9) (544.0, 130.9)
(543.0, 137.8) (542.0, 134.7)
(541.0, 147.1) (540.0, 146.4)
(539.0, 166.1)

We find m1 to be 0.34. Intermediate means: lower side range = 259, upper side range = 251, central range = 185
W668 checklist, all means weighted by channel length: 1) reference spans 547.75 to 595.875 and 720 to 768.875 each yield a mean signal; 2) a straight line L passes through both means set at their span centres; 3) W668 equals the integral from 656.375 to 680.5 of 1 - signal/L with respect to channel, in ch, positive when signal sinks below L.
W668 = 4.7 ch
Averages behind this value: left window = 227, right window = 256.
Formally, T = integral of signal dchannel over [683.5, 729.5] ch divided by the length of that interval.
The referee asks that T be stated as 211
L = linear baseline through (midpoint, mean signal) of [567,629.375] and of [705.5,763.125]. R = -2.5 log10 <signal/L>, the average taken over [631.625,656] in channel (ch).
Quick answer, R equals 0.05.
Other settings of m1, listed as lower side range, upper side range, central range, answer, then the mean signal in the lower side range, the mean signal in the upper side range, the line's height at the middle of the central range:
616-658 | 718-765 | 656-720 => 0.25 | 242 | 253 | 247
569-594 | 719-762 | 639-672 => 0.14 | 262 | 251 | 257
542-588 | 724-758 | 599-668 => -0.08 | 209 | 249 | 225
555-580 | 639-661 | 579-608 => -0.15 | 228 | 238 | 231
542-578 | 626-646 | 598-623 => -0.17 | 194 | 237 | 223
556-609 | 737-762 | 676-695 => 0.38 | 250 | 253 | 252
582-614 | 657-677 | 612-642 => -0.03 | 265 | 199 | 237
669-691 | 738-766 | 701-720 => -0.01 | 178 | 258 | 212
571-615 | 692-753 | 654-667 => 0.15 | 262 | 230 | 245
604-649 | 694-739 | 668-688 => 0.29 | 248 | 224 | 235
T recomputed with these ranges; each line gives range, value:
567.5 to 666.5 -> 249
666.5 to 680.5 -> 185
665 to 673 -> 196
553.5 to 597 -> 240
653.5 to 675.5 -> 205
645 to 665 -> 230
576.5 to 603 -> 264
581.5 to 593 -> 271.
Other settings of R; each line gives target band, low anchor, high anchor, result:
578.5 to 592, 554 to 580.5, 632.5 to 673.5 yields -0.186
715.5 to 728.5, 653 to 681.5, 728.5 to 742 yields -0.083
